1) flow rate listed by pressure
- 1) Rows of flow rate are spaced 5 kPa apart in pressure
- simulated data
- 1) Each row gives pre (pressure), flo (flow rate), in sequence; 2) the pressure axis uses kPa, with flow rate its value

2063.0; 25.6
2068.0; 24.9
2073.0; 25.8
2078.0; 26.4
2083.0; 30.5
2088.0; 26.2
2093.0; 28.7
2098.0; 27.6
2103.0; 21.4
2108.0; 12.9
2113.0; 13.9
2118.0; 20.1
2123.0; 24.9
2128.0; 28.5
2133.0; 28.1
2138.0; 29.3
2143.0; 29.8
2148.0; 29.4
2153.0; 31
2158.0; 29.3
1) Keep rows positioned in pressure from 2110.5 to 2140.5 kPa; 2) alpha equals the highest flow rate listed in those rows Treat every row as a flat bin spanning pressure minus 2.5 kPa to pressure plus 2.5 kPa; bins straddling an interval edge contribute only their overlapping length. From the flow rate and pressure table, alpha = 29.3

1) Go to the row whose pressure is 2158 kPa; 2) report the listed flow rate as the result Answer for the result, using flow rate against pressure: 29.3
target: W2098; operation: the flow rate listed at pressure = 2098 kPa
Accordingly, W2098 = 27.6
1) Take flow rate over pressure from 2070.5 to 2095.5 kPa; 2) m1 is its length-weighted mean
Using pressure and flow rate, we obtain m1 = 27.5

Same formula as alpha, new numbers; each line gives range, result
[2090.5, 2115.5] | 28.7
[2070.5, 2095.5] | 30.5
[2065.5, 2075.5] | 25.8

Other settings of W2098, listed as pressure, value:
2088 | 26.2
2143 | 29.8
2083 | 30.5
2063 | 25.6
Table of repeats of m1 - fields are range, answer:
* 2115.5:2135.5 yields 25.4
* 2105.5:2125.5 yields 17.9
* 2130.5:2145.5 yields 29.1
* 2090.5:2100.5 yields 28.1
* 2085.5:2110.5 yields 23.4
